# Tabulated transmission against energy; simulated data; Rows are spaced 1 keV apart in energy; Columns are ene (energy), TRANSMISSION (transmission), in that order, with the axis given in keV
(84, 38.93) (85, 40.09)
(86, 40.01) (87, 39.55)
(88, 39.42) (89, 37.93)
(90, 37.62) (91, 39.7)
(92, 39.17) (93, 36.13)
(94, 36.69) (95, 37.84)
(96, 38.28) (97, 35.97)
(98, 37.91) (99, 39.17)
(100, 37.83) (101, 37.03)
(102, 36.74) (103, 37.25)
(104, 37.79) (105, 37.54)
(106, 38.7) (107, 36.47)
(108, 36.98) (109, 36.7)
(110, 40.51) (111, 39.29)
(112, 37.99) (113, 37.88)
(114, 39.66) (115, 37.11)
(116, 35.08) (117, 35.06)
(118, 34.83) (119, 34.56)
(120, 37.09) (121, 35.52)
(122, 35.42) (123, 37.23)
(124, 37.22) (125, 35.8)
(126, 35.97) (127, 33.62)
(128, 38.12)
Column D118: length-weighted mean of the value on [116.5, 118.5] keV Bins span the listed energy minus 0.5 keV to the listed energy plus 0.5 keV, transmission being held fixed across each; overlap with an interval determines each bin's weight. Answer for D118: 34.9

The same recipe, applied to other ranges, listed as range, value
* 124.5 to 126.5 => 35.9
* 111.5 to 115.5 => 38.2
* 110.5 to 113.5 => 38.4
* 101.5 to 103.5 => 37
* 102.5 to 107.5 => 37.5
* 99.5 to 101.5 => 37.4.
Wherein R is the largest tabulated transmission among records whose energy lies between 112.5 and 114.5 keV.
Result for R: 39.66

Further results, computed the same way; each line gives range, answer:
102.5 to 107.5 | 38.7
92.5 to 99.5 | 39.17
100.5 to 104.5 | 37.79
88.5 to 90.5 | 37.93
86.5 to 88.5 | 39.55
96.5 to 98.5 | 37.91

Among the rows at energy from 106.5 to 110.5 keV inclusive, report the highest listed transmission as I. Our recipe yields 40.51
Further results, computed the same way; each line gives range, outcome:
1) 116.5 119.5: 35.06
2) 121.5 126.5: 37.23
